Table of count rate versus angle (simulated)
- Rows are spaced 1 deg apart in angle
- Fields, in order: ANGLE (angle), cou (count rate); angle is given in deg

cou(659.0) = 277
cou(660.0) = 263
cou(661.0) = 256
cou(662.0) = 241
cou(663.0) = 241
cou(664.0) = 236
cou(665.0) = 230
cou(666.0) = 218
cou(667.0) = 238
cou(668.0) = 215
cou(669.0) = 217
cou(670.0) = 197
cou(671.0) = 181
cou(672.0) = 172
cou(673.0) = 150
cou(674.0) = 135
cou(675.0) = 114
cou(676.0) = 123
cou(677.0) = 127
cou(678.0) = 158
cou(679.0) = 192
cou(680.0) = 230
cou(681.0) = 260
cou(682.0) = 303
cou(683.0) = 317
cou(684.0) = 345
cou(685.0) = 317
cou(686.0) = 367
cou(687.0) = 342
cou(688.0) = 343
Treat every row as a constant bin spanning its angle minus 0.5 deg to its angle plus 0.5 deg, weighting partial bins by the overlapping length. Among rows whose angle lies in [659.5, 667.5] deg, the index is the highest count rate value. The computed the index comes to 263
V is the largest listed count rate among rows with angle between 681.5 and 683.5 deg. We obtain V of 317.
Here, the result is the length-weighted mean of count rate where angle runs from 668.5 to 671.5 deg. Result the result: 198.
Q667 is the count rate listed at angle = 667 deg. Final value 238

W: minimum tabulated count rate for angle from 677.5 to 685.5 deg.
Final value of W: 158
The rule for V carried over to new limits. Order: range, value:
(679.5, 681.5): 260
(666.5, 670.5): 238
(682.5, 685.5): 345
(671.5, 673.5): 172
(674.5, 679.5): 192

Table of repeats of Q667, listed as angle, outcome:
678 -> 158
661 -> 256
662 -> 241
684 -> 345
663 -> 241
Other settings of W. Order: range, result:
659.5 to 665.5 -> 230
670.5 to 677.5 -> 114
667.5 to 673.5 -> 150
